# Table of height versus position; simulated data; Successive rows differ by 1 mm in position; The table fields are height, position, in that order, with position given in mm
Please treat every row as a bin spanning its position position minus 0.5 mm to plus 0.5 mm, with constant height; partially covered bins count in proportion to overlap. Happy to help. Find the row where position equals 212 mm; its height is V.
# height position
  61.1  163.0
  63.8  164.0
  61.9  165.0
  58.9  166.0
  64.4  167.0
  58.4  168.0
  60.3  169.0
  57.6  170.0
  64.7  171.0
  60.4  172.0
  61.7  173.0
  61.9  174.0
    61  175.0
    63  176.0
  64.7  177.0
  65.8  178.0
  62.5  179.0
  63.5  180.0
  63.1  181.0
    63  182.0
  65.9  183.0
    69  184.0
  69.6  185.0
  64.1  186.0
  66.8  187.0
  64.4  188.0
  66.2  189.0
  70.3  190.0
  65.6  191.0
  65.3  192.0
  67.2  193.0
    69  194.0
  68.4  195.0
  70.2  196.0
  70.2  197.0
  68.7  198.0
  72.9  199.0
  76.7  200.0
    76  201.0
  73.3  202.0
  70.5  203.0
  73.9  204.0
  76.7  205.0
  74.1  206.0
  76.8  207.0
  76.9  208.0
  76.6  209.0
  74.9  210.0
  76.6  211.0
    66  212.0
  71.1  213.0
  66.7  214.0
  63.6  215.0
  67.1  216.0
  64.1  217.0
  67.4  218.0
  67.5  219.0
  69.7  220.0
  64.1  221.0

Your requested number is 66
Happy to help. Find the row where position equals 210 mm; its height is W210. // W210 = 74.9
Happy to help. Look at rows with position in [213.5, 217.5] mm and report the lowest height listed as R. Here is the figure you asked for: 63.6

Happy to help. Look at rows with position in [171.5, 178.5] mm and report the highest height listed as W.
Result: 65.8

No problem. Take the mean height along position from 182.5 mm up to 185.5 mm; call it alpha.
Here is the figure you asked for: 68.2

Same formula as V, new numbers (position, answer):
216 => 67.1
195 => 68.4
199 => 72.9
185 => 69.6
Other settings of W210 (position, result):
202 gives 73.3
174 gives 61.9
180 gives 63.5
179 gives 62.5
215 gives 63.6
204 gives 73.9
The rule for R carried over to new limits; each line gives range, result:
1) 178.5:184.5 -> 62.5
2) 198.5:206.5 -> 70.5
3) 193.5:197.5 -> 68.4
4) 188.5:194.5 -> 65.3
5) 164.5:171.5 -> 57.6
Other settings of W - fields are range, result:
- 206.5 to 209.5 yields 76.9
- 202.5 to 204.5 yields 73.9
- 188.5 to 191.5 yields 70.3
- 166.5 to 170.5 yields 64.4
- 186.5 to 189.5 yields 66.8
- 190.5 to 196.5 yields 70.2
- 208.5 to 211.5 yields 76.6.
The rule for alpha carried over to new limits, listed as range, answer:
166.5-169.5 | 61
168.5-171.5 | 60.9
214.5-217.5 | 64.9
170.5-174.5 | 62.2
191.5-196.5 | 68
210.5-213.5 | 71.2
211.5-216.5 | 66.9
